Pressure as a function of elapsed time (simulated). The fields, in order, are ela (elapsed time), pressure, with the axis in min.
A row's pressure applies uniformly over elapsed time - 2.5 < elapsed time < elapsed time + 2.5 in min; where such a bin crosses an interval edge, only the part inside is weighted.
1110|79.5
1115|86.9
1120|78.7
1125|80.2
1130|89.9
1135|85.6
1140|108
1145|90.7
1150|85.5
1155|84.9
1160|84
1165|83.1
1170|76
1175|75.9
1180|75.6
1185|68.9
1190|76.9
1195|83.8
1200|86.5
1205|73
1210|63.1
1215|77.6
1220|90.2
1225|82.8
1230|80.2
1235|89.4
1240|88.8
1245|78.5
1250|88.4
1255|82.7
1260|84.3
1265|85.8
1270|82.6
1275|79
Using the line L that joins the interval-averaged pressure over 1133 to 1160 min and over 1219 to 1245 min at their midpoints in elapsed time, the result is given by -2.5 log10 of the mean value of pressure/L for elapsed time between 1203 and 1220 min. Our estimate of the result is 0.17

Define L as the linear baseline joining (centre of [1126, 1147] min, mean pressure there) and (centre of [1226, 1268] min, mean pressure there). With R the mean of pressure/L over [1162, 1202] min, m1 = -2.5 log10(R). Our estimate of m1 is 0.14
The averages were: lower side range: 92.7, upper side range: 84.7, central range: 78.3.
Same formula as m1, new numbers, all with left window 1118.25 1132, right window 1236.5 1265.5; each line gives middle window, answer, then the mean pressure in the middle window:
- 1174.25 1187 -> 0.14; 73.3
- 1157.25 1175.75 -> 0.04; 80.2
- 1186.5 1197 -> 0.06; 79.1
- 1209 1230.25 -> 0.06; 79.7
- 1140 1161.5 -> -0.07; 88.9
